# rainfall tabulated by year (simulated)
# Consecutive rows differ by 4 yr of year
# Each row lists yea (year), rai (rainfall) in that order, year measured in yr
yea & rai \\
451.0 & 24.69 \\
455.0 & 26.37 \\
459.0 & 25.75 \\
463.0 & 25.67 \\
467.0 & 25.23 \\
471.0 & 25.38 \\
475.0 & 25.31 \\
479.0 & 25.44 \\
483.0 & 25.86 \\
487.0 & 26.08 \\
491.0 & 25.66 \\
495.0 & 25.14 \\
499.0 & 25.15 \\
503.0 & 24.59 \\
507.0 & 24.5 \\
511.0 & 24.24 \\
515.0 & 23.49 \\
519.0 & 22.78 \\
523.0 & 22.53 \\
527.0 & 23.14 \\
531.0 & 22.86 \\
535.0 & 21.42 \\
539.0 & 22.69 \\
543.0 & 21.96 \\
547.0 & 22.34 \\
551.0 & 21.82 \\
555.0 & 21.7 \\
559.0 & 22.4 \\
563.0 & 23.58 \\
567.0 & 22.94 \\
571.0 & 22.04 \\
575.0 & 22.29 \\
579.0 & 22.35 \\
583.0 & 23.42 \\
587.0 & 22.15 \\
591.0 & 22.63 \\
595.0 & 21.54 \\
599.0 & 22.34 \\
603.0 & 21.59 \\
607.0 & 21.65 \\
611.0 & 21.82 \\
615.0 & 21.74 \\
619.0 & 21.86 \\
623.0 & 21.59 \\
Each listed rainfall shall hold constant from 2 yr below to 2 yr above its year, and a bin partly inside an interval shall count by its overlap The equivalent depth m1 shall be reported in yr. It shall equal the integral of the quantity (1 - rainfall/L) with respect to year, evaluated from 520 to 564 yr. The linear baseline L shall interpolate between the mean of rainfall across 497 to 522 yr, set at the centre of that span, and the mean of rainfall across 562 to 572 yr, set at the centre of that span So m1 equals 1.9 yr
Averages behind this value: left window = 24.1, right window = 22.9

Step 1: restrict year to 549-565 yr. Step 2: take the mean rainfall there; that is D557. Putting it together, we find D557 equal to 22.4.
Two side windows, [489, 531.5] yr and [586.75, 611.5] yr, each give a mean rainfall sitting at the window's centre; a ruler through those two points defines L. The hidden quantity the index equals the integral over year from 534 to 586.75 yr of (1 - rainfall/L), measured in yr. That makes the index 1.1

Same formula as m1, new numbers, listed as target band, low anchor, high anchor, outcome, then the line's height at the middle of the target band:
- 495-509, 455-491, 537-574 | -0.2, 24.5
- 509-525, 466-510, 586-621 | 0.8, 24.4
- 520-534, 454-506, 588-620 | 0.8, 24.1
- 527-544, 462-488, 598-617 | 1.1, 23.8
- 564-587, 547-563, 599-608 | -0.6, 22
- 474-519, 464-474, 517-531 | -1.6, 24.1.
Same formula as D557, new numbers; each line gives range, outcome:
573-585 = 22.7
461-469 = 25.5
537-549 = 22.3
